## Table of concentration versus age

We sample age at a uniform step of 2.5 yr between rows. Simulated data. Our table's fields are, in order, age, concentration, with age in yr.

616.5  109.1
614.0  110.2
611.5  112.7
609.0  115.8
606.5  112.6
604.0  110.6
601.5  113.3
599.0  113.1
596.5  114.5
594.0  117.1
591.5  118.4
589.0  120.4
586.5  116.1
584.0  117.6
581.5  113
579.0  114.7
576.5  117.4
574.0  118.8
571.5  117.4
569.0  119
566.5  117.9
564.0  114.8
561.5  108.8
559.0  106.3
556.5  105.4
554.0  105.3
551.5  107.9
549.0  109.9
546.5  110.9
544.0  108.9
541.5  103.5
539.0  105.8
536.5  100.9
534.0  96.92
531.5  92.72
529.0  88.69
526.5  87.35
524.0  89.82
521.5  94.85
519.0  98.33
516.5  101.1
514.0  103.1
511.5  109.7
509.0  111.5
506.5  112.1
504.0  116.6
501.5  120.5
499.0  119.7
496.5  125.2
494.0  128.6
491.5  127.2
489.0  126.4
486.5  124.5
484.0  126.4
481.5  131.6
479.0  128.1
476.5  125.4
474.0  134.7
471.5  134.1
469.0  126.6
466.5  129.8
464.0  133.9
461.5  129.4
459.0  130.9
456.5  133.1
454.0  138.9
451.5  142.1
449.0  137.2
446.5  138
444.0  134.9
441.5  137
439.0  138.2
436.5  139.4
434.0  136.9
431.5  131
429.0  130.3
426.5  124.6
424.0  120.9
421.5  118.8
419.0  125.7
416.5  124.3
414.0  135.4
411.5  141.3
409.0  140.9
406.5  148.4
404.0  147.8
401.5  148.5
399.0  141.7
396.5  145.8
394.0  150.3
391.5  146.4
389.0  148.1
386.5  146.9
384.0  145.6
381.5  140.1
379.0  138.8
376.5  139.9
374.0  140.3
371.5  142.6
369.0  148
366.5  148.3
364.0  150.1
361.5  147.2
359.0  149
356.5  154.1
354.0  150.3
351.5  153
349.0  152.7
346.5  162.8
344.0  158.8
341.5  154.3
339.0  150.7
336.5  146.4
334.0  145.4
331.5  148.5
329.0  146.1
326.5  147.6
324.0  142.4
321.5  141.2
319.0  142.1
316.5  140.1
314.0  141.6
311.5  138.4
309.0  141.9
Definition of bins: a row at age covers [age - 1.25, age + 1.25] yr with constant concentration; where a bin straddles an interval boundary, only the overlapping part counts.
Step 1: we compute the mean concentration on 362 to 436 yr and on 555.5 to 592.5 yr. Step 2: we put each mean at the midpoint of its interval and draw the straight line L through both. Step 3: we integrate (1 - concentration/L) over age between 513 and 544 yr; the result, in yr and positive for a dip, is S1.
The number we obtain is 6.15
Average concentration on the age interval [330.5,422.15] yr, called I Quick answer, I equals 145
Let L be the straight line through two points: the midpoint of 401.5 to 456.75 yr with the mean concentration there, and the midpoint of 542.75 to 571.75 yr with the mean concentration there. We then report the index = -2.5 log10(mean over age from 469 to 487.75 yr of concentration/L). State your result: -0.028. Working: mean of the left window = 135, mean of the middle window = 129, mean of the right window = 111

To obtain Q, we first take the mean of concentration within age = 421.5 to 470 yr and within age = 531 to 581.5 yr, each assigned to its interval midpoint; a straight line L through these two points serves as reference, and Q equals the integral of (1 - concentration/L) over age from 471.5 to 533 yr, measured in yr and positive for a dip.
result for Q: 3.8 yr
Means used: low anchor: 133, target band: 114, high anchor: 110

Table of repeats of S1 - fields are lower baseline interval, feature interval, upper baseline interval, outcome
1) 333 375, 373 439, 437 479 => 1.76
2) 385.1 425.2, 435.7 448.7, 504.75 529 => -1.11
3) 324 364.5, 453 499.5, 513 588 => -2.60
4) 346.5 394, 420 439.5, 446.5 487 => 1.15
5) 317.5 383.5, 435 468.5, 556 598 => -0.55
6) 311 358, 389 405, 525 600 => -1.05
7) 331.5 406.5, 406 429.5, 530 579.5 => 1.25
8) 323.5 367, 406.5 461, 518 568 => -1.91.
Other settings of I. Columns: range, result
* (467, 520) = 121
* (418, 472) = 132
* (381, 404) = 146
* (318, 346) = 148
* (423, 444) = 133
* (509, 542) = 98.3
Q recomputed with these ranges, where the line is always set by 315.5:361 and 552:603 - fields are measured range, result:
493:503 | 0.2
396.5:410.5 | -0.6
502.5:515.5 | 1.4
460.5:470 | 0.0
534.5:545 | 1.4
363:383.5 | 0.1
